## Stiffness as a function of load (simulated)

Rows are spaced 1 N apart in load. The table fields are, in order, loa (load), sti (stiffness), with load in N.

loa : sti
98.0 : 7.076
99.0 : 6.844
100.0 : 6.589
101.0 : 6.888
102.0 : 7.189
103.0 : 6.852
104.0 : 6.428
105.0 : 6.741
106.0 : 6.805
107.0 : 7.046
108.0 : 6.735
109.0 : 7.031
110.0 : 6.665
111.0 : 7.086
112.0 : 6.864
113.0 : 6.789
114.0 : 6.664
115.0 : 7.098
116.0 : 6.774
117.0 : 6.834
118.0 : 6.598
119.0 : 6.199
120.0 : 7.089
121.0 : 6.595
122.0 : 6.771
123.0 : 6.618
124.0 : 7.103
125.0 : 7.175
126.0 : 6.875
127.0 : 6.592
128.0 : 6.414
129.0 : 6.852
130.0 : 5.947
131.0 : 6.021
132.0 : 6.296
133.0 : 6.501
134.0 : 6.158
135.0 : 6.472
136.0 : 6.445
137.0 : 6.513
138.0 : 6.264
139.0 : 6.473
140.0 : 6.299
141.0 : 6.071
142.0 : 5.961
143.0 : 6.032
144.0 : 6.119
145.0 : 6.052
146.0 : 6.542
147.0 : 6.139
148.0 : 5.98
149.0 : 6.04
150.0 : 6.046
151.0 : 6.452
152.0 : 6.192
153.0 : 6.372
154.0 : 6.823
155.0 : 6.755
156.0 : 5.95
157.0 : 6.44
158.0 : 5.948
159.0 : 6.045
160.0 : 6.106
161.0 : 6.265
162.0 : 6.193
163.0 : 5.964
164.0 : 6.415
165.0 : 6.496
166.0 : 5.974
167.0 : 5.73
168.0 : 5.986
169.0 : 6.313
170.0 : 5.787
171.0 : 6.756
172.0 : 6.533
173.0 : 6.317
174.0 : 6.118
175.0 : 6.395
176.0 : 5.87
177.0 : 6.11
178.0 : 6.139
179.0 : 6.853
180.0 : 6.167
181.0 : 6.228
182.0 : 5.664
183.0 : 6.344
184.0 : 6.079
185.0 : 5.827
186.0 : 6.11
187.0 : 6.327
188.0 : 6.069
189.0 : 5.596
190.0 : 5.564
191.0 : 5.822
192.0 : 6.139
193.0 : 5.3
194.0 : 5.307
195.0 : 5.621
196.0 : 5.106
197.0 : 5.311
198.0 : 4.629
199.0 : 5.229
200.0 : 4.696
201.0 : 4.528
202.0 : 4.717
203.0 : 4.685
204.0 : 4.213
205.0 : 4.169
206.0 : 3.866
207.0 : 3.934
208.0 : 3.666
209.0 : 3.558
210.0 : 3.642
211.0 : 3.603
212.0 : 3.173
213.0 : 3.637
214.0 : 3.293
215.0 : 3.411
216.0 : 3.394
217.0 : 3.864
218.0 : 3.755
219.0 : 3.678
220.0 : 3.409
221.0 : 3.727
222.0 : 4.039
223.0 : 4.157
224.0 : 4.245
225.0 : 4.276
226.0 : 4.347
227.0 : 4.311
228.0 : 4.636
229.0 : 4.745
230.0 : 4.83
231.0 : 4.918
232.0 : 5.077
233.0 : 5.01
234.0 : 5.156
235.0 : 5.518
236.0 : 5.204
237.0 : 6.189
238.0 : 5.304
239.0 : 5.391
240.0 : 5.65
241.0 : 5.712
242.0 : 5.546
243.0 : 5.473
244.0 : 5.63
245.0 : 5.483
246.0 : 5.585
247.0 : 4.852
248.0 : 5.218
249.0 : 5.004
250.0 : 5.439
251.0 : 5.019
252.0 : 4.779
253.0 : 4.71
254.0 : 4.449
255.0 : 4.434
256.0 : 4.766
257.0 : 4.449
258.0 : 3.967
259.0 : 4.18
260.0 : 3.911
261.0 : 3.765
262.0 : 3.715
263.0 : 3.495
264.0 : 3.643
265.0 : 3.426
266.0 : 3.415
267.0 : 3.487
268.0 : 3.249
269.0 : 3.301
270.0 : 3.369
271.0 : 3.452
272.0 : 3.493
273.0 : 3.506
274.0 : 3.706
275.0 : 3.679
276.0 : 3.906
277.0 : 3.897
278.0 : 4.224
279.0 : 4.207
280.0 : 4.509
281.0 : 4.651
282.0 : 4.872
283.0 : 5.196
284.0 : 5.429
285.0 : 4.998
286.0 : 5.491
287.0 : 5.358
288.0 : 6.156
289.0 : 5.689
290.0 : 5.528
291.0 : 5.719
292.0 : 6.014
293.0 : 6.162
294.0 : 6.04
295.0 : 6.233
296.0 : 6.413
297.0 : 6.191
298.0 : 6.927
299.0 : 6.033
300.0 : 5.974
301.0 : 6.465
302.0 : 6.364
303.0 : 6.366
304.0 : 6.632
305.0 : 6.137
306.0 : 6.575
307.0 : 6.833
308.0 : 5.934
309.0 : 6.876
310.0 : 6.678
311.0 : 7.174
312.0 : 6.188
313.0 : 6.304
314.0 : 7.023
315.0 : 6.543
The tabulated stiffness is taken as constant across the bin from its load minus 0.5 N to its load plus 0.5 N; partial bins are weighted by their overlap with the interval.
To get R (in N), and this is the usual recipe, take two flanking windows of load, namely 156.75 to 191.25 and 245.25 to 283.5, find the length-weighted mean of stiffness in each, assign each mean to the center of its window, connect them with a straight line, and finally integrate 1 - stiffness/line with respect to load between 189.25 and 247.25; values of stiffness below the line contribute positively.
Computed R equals 5.5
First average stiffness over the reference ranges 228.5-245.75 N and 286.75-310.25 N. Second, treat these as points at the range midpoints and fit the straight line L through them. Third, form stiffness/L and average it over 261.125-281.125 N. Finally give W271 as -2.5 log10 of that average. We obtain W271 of 0.50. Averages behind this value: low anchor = 5.35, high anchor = 6.23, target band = 3.7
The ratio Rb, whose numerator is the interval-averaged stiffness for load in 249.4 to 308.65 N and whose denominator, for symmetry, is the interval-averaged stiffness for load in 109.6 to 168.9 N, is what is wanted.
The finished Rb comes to 0.8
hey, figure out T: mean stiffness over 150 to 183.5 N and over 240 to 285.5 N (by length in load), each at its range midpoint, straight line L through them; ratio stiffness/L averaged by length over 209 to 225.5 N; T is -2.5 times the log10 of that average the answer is 0.38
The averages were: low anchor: 6.23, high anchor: 4.4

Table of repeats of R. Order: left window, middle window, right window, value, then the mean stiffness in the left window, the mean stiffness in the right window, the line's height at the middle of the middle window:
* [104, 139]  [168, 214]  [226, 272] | 2.2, 6.66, 4.63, 5.55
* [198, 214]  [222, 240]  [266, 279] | -4.6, 4.08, 3.62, 3.91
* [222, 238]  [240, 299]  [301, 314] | 9.6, 4.83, 6.52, 5.69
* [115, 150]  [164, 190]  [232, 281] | -1.8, 6.44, 4.5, 5.74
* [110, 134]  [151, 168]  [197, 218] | -2.2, 6.67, 4.02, 5.51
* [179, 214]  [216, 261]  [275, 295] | 3.0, 5.02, 5.15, 5.08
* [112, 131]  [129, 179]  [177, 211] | -1.7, 6.71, 5.23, 6.05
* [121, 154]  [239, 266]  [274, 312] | 5.4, 6.38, 5.7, 5.87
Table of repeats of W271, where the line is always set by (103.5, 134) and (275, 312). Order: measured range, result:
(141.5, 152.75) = 0.07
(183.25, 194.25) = 0.08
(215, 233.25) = 0.41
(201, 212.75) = 0.49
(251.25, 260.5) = 0.32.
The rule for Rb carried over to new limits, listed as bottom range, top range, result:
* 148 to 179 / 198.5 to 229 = 0.64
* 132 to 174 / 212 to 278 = 0.70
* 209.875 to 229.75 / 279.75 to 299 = 1.46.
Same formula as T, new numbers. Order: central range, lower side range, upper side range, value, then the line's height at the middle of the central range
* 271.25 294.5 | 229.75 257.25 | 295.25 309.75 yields 0.23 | 6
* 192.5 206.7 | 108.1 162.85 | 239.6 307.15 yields 0.20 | 5.76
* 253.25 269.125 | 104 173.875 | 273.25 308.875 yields 0.42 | 5.73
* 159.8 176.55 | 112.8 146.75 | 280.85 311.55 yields 0.04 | 6.4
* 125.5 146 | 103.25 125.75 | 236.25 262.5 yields 0.03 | 6.51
